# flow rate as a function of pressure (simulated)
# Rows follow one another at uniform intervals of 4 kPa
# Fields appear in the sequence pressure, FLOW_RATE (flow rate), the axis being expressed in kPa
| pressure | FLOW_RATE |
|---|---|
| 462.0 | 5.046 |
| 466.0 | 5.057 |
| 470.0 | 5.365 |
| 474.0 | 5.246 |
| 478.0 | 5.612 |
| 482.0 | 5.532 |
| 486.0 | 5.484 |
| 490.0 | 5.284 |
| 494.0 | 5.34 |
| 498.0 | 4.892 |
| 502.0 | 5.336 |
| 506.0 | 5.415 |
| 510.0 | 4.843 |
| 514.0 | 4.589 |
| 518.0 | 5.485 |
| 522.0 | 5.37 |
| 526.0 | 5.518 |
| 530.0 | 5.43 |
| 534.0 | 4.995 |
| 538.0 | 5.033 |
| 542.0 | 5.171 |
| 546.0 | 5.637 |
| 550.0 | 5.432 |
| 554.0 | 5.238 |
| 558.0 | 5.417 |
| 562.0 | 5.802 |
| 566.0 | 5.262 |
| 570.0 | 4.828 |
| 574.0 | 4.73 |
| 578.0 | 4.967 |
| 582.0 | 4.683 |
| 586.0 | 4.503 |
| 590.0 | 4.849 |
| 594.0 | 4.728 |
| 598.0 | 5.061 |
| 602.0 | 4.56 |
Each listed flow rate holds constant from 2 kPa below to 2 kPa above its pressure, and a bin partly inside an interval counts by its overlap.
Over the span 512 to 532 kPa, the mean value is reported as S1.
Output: 5.28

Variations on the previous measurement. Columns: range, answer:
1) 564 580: 4.95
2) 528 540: 5.15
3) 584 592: 4.68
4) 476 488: 5.54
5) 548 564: 5.47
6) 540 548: 5.4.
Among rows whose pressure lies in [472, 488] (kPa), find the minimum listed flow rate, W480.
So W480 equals 5.246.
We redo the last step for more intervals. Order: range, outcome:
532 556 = 4.995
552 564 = 5.238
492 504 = 4.892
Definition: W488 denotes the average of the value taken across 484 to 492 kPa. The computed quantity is 5.38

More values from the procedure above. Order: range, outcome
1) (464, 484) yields 5.36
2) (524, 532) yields 5.47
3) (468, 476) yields 5.31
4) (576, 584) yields 4.82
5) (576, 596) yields 4.75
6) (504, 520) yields 5.08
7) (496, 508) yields 5.21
